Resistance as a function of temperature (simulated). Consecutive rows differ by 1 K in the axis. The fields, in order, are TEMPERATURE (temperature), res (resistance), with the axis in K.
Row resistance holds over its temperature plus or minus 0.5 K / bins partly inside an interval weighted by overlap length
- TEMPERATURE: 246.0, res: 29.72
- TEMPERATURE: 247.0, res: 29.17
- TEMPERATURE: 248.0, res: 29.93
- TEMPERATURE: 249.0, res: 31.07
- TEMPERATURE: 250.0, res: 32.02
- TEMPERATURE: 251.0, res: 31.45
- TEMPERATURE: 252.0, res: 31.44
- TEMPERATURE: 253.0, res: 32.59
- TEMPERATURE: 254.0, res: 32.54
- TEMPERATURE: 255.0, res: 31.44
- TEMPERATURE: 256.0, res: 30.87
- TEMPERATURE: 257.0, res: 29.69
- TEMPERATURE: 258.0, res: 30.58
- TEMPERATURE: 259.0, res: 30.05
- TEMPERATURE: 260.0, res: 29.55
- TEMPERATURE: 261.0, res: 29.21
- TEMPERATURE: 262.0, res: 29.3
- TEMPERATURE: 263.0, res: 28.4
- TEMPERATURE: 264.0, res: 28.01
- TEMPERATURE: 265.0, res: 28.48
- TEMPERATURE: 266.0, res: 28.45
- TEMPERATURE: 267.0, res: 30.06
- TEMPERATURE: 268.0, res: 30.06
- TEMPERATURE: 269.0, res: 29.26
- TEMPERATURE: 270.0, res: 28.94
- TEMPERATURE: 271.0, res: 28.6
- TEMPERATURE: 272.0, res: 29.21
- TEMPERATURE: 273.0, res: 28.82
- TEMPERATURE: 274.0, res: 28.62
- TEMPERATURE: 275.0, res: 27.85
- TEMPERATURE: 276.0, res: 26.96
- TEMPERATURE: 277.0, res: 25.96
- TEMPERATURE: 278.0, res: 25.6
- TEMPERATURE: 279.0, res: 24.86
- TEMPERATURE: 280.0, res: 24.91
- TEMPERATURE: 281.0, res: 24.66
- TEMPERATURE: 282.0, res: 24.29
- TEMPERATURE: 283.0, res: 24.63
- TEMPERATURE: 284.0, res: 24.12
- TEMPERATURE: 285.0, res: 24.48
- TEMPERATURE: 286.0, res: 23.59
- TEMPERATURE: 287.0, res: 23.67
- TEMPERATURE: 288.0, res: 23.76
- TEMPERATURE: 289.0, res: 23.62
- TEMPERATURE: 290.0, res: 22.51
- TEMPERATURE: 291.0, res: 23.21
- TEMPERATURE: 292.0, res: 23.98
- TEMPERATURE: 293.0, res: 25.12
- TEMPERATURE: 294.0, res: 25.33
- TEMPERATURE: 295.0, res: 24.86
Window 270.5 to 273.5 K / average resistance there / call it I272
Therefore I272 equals 28.9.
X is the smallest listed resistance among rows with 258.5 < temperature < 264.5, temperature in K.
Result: 28.01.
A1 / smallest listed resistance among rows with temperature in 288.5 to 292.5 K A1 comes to 22.51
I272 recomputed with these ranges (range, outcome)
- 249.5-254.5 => 32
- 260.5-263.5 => 29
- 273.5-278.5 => 27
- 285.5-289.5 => 23.7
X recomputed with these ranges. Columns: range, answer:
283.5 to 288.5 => 23.59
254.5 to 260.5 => 29.55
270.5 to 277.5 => 25.96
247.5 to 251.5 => 29.93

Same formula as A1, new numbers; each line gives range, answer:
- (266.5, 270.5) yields 28.94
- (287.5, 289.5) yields 23.62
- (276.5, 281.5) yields 24.66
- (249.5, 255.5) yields 31.44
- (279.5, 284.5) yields 24.12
